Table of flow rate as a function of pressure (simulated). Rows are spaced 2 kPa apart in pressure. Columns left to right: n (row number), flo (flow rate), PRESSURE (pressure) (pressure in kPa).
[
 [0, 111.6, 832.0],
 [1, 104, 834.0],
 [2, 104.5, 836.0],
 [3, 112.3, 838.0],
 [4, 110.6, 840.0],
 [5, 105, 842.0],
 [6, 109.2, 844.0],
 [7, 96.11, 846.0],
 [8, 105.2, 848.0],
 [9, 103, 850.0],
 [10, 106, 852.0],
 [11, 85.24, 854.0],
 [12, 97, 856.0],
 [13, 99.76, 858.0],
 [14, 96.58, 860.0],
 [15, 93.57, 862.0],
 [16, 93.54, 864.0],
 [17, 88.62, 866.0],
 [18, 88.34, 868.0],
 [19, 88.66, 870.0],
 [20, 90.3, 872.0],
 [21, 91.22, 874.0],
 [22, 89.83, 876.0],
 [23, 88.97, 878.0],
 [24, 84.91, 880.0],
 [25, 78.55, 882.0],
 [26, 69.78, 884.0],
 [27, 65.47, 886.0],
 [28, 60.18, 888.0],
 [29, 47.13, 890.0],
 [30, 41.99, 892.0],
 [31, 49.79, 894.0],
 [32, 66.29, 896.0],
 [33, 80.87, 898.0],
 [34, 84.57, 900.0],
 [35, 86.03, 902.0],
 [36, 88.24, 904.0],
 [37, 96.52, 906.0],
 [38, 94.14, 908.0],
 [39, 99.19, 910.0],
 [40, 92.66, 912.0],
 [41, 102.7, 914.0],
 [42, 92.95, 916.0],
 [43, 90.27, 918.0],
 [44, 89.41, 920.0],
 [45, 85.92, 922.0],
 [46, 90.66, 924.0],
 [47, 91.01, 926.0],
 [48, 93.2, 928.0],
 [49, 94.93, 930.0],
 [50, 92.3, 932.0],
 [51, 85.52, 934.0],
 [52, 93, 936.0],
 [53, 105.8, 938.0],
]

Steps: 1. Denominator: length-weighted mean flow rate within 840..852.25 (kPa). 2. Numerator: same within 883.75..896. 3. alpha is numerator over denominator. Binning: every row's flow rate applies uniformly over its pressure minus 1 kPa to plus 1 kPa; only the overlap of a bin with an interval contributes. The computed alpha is 0.53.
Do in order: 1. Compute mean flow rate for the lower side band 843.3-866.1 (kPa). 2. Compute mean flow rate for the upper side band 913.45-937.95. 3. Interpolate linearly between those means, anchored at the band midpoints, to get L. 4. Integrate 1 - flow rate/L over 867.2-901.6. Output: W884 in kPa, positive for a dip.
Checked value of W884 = 7.6 kPa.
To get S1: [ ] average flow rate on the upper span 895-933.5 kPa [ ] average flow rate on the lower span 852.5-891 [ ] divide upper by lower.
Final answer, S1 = 1.1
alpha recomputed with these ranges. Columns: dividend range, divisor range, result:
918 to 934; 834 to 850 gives 0.86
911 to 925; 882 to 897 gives 1.57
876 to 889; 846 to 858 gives 0.77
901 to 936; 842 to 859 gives 0.92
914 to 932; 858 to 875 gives 1.00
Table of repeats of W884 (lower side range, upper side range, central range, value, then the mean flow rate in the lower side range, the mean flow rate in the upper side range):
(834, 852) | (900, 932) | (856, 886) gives 3.7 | 106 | 92.3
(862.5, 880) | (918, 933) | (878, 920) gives 5.3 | 89.8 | 91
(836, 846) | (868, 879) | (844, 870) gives 0.6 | 107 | 89.7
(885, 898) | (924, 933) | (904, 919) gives -3.7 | 57.1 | 92.6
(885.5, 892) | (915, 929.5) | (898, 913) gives -3.8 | 54.6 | 90.6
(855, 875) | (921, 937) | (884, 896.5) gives 4.9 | 92.8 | 90.8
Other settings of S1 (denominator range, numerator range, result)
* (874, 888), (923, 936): 1.16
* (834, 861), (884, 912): 0.73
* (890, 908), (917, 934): 1.23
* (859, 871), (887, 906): 0.75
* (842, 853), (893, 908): 0.77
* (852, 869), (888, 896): 0.54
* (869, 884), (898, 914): 1.06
